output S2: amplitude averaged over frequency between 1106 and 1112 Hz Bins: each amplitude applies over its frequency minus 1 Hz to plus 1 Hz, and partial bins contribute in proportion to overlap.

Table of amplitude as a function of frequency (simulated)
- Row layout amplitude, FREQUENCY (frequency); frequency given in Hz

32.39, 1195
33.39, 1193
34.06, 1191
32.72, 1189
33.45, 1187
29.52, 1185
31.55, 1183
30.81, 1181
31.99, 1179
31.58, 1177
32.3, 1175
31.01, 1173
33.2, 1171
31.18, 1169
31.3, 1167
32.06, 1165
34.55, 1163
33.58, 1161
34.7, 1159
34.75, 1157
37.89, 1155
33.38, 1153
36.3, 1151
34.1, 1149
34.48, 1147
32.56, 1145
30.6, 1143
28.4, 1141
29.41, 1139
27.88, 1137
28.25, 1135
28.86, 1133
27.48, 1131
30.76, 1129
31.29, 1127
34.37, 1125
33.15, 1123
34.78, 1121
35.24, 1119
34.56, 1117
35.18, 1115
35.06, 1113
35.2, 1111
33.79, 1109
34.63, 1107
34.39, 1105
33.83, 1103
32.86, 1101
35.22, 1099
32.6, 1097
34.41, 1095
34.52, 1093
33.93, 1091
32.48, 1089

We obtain 34.5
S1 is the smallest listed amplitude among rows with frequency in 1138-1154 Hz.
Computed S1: 28.4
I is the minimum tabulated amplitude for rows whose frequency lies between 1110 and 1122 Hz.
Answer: 34.56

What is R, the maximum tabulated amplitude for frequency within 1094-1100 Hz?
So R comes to 35.22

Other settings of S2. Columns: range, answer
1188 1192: 33.4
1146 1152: 35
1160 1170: 32.5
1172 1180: 31.7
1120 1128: 33.4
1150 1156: 35.9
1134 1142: 28.5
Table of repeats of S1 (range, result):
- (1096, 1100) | 32.6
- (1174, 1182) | 30.81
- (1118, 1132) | 27.48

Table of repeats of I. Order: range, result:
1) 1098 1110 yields 32.86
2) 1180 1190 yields 29.52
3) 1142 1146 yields 30.6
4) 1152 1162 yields 33.38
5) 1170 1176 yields 31.01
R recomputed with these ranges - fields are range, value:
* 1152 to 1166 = 37.89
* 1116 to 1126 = 35.24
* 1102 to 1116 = 35.2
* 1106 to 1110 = 34.63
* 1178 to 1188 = 33.45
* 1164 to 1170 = 32.06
